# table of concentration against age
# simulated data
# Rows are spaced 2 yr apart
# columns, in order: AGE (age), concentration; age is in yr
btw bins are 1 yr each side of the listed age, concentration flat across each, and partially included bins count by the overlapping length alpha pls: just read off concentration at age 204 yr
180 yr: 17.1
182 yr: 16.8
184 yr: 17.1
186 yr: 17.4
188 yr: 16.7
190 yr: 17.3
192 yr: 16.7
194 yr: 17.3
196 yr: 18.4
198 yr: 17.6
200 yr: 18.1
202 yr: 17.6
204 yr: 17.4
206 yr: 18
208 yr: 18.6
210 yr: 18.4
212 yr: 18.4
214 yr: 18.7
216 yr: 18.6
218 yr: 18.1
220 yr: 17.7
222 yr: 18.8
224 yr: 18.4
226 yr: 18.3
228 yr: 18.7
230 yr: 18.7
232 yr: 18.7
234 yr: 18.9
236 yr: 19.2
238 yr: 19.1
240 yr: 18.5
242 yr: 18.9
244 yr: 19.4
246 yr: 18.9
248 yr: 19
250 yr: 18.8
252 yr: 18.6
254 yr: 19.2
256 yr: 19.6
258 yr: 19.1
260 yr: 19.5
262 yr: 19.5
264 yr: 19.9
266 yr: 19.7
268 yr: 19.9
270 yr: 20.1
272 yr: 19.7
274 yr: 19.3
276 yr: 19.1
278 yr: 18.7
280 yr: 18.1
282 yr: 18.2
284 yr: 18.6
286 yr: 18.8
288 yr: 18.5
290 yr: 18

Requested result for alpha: 17.4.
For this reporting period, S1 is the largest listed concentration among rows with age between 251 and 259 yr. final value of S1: 19.6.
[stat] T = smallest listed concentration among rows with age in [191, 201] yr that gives 16.7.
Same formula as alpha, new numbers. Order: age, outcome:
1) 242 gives 18.9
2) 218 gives 18.1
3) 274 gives 19.3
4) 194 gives 17.3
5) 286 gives 18.8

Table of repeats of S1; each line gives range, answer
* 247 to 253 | 19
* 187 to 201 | 18.4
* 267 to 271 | 20.1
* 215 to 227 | 18.8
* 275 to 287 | 19.1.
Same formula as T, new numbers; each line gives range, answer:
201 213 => 17.4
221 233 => 18.3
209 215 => 18.4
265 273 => 19.7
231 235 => 18.7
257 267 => 19.1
